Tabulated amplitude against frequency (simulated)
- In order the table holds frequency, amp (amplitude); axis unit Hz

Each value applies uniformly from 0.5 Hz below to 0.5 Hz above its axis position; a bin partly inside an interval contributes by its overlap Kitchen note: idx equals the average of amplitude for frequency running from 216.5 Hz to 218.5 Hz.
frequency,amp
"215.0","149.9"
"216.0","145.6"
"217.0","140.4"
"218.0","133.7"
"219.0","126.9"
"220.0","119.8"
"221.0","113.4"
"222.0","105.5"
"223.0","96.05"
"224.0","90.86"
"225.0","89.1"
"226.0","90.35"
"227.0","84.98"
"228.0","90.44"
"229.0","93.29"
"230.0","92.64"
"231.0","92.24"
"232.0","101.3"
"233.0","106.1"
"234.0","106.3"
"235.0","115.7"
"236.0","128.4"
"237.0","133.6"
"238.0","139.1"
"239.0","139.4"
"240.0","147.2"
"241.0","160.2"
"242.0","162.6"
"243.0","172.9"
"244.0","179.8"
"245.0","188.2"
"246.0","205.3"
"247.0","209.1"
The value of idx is 137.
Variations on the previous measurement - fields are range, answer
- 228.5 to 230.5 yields 93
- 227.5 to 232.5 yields 94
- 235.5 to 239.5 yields 135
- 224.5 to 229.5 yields 89.6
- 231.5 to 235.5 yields 107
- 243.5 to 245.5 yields 184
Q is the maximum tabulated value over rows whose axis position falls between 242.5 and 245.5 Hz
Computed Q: 188.2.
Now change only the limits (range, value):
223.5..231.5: 93.29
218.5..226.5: 126.9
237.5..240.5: 147.2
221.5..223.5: 105.5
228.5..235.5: 115.7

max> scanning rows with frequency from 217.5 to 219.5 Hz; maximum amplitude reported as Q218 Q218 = 133.7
